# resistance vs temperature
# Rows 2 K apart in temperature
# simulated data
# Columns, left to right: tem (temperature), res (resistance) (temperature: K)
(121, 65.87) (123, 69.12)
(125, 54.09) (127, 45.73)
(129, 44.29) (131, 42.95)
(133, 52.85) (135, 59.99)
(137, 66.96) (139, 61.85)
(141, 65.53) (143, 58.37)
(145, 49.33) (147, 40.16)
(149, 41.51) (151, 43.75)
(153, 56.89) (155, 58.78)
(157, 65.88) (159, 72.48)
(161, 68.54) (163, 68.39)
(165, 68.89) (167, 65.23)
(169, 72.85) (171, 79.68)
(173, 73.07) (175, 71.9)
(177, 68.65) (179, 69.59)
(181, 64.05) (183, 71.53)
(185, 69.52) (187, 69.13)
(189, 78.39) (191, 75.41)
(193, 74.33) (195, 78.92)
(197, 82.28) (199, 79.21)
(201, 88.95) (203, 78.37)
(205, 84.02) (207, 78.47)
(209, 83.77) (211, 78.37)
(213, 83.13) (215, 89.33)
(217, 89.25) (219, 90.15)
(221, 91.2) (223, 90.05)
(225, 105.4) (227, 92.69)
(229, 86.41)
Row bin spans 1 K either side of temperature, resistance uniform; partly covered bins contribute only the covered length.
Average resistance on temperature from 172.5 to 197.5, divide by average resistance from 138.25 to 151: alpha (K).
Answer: 1.40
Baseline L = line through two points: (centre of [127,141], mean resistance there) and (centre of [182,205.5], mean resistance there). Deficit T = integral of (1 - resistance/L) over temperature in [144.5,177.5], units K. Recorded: 1.3 K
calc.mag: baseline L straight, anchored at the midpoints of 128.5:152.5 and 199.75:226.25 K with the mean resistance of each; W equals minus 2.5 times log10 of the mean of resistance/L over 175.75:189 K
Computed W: 0.04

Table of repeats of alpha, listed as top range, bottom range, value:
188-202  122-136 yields 1.51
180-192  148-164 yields 1.20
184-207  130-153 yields 1.47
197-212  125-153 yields 1.57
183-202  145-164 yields 1.35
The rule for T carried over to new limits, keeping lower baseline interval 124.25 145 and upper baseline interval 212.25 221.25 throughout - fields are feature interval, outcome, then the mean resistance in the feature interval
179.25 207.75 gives 1.0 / 76.4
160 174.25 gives -0.6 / 71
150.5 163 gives 0.4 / 62.3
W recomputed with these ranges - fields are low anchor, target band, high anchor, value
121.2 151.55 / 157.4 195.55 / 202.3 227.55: -0.01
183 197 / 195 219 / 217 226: 0.02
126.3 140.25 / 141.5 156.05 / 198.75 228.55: 0.19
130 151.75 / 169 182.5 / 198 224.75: -0.04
